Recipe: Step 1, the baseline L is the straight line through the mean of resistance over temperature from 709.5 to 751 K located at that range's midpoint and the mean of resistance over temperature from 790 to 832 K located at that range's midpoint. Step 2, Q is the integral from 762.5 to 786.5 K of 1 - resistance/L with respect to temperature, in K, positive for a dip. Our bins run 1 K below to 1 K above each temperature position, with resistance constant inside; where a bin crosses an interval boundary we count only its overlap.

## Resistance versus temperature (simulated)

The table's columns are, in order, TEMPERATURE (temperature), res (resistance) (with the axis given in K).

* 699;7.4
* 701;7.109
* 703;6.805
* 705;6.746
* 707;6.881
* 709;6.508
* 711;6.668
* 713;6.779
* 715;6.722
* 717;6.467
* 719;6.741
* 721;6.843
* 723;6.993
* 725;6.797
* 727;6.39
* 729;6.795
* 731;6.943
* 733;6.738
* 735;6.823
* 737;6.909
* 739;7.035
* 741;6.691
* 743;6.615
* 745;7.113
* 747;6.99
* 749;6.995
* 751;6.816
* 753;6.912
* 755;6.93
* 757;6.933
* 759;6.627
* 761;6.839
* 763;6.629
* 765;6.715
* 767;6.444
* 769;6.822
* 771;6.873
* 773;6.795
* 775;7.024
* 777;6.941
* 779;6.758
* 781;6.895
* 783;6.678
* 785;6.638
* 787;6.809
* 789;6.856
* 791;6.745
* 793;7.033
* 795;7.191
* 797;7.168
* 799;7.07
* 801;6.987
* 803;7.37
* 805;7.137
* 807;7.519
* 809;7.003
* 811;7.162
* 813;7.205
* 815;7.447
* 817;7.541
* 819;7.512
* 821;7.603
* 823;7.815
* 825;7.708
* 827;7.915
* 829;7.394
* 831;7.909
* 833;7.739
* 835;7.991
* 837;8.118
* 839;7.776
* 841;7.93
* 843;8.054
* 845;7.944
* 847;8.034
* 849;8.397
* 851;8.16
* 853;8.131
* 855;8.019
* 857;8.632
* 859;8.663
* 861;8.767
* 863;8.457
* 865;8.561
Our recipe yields 1.1 K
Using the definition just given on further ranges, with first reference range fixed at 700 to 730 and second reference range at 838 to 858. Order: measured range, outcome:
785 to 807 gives 1.6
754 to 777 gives 1.5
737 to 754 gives 0.4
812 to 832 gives 0.6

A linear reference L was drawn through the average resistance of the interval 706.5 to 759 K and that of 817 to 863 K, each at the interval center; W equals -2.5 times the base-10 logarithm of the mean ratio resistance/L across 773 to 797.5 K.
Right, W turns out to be 0.077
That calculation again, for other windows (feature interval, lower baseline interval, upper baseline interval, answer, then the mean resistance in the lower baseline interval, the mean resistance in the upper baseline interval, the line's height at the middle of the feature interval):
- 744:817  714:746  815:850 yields 0.05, 6.79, 7.83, 7.3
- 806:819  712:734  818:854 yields 0.05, 6.75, 7.9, 7.66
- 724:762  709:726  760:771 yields -0.02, 6.74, 6.71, 6.72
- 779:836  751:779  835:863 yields 0.03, 6.81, 8.2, 7.51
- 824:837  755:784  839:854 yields 0.00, 6.79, 8.07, 7.81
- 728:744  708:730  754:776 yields -0.01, 6.7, 6.78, 6.73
